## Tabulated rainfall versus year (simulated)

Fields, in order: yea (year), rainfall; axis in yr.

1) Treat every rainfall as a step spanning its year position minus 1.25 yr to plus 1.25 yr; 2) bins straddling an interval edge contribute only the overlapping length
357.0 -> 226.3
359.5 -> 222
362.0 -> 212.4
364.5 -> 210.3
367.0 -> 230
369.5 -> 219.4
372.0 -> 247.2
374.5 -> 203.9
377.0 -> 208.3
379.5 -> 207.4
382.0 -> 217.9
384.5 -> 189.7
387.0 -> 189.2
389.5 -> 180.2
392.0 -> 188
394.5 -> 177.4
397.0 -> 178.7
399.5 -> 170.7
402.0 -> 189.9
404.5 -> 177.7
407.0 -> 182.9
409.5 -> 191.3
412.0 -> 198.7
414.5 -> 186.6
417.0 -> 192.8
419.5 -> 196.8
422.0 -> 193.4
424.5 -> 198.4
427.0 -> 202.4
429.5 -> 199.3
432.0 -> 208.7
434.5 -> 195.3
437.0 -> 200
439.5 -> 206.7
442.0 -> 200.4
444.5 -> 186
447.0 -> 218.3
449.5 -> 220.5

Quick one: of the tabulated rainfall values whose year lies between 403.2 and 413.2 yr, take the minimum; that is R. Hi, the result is 177.7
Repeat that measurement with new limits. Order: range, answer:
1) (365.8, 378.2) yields 203.9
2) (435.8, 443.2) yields 200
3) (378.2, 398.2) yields 177.4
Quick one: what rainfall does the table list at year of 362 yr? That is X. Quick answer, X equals 212.4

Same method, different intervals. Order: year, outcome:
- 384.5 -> 189.7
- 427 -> 202.4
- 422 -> 193.4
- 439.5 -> 206.7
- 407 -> 182.9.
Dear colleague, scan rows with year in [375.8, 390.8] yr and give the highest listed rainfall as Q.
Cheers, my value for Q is 217.9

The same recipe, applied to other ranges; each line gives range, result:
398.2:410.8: 191.3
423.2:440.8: 208.7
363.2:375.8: 247.2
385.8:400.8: 189.2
